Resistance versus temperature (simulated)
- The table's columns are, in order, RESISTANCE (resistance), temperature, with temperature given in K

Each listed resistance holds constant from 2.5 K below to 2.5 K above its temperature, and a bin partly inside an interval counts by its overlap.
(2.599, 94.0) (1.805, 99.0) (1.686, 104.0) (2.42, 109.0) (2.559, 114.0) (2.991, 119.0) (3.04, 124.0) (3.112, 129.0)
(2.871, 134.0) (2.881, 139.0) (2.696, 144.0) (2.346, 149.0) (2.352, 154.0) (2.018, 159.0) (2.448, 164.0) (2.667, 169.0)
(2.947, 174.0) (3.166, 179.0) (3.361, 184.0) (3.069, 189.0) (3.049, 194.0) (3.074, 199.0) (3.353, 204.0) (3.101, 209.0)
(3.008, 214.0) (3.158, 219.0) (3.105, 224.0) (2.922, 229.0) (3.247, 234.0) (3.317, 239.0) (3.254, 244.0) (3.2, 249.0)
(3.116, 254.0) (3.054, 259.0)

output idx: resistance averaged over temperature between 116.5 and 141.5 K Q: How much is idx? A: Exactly 2.98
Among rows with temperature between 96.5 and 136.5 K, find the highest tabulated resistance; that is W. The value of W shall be 3.112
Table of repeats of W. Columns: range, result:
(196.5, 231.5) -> 3.353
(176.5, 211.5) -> 3.361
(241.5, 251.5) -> 3.254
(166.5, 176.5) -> 2.947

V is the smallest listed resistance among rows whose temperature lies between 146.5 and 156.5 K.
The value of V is 2.346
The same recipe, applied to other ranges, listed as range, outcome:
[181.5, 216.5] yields 3.008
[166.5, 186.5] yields 2.667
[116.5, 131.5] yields 2.991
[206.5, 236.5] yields 2.922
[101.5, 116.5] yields 1.686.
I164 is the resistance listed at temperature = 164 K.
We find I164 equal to 2.448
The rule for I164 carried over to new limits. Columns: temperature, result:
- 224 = 3.105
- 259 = 3.054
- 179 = 3.166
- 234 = 3.247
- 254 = 3.116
